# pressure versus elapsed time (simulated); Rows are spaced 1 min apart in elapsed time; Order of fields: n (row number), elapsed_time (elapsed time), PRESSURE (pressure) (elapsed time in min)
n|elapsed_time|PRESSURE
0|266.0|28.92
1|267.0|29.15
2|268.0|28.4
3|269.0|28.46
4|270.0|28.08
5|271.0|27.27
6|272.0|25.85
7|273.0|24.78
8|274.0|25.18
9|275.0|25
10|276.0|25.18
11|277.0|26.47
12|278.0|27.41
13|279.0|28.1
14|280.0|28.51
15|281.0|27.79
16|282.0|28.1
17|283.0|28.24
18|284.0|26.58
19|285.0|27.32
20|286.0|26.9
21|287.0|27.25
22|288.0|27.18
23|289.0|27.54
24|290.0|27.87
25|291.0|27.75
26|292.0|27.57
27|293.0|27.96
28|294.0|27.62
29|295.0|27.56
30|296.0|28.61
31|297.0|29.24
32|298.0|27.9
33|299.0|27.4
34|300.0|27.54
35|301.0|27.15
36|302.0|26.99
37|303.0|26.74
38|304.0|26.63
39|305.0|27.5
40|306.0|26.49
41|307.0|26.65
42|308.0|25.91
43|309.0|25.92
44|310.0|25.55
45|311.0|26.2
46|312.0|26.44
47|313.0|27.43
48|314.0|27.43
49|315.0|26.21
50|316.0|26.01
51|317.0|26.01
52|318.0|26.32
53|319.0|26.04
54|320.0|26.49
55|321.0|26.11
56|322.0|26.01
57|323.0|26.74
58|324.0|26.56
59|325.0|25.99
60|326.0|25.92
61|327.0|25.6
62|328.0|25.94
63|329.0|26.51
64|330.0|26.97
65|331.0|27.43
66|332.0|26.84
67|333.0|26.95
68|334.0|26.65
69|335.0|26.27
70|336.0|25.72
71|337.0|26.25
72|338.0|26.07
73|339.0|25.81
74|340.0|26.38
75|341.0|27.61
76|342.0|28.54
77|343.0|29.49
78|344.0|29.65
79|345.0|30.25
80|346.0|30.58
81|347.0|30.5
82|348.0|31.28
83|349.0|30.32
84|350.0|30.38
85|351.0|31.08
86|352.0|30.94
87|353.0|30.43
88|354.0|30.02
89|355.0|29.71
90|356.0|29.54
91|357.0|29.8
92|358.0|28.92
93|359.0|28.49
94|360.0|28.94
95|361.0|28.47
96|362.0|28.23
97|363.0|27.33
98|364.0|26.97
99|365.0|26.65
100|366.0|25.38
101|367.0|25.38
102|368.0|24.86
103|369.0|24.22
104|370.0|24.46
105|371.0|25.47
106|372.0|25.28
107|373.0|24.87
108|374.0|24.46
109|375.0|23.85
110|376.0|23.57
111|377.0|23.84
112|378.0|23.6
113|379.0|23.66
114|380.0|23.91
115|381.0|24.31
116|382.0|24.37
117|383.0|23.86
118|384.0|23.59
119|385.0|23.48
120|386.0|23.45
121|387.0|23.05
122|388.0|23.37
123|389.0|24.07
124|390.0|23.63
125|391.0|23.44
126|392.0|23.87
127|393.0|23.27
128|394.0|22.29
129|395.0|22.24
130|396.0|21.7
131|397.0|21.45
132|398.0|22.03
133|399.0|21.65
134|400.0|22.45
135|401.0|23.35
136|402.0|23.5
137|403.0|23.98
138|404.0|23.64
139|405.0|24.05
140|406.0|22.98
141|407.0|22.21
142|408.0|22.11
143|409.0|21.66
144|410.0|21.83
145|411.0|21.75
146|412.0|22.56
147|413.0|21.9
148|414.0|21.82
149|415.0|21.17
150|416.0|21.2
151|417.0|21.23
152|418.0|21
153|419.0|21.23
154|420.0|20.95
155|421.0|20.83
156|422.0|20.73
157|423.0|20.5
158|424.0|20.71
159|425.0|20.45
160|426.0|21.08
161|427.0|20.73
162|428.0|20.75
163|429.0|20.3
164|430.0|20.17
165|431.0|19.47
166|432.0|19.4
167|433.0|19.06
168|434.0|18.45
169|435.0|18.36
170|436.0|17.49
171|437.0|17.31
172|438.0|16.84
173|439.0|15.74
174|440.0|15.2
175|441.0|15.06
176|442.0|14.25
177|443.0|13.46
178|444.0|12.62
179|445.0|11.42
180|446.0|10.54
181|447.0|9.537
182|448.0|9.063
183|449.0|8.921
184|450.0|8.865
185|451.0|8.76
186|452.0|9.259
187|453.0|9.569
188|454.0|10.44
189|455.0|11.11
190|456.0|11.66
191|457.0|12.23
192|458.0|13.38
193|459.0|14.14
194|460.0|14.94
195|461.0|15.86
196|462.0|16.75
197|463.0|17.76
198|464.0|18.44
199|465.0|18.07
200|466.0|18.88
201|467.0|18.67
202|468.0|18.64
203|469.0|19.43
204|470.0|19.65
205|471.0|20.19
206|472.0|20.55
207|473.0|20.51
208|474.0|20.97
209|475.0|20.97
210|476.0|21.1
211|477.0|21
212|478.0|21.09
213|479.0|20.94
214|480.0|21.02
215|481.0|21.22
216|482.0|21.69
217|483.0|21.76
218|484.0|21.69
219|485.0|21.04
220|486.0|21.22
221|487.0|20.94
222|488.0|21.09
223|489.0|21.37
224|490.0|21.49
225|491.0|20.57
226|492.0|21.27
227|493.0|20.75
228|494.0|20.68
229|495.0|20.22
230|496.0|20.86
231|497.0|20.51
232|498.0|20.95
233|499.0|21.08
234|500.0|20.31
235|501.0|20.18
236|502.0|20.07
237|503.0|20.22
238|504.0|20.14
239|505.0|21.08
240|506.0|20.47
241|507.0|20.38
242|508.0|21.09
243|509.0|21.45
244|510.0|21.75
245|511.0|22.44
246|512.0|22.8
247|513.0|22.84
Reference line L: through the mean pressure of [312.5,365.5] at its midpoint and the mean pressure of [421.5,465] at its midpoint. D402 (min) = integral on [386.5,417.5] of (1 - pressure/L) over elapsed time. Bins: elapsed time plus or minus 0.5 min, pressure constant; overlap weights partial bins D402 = -3.5 min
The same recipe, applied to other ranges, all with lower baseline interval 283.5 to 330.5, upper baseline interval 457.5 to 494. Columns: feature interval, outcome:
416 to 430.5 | 0.8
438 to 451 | 5.5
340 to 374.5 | -4.8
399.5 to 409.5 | -0.1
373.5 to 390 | -0.1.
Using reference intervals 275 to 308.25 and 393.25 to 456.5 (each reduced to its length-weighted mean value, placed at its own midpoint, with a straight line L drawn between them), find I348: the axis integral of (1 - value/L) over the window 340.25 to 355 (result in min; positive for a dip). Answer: -4.02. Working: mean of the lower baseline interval 27.4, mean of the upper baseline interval 18.4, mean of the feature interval 30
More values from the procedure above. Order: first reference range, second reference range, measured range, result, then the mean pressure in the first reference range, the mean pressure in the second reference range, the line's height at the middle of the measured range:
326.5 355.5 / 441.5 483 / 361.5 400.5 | 0.25 min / 28.3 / 15.9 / 24.2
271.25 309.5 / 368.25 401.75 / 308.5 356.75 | -3.98 min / 27.1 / 23.5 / 25.5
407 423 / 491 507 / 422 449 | 5.70 min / 21.5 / 20.6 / 21.2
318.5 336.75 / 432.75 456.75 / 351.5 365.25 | -3.65 min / 26.4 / 13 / 22.9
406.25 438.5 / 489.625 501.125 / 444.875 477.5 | 8.55 min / 20.5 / 20.7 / 20.6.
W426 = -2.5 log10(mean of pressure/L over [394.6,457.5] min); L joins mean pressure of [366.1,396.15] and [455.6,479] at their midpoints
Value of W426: 0.16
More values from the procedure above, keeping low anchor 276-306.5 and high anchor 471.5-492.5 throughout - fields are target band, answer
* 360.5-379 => -0.020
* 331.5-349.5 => -0.090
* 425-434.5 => 0.148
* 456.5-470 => 0.278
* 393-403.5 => 0.066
